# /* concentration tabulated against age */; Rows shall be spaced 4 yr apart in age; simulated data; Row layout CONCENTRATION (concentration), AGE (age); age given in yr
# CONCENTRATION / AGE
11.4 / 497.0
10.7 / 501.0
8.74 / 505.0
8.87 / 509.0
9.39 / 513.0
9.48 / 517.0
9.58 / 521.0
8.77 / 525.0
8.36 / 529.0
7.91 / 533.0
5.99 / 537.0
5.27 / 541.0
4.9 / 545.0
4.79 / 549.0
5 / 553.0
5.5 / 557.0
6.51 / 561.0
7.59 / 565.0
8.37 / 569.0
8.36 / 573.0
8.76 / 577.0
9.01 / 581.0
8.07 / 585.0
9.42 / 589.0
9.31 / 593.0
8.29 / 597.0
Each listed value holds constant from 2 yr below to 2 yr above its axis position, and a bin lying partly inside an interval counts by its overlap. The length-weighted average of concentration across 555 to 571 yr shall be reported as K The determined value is 6.99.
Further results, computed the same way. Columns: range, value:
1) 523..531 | 8.56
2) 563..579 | 8.27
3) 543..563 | 5.34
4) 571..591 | 8.72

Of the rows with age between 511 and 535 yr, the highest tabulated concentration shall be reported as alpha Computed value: 9.58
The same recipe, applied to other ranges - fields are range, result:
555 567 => 7.59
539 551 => 5.27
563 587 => 9.01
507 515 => 9.39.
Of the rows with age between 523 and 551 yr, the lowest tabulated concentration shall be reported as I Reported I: 4.79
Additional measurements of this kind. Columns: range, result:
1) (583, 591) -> 8.07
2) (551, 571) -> 5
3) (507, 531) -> 8.36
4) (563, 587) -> 7.59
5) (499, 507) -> 8.74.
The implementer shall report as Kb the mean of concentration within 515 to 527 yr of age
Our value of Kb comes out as 9.28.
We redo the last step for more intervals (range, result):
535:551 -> 5.24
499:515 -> 9.43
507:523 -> 9.33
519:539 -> 8.12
